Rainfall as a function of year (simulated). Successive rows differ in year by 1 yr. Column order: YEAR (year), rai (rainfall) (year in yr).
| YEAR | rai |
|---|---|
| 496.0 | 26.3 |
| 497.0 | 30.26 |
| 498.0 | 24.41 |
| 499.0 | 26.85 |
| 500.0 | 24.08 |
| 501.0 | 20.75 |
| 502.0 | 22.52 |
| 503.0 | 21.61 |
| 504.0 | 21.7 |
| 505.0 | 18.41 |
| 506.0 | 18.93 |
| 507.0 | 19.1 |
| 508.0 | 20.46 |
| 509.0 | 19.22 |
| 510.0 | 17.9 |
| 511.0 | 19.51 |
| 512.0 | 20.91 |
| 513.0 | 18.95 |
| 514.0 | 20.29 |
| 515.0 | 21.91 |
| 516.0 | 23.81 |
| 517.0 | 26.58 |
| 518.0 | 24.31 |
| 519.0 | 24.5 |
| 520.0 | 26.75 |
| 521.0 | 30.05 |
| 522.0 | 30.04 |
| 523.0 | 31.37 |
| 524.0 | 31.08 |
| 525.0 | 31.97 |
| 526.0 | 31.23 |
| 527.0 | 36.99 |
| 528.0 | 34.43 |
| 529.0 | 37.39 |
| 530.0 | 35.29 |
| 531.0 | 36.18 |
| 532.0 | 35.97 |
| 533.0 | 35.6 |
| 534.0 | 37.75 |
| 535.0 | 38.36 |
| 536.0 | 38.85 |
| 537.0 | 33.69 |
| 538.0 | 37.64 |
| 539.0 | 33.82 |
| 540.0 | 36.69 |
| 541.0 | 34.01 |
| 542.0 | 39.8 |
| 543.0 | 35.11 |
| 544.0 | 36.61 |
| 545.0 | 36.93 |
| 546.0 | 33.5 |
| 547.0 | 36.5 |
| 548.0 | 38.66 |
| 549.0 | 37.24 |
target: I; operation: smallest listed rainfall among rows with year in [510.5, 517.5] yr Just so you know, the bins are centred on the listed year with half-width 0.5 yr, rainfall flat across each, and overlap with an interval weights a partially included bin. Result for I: 18.95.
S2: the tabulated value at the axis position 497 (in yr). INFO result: 30.26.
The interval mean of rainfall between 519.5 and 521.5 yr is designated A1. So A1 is 28.4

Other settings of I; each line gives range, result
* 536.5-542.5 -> 33.69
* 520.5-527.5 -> 30.04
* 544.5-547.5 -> 33.5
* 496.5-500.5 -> 24.08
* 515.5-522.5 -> 23.81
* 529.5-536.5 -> 35.29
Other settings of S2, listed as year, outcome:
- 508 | 20.46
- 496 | 26.3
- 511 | 19.51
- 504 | 21.7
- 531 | 36.18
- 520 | 26.75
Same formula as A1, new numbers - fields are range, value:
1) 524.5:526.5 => 31.6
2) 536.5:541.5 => 35.2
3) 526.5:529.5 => 36.3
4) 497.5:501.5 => 24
